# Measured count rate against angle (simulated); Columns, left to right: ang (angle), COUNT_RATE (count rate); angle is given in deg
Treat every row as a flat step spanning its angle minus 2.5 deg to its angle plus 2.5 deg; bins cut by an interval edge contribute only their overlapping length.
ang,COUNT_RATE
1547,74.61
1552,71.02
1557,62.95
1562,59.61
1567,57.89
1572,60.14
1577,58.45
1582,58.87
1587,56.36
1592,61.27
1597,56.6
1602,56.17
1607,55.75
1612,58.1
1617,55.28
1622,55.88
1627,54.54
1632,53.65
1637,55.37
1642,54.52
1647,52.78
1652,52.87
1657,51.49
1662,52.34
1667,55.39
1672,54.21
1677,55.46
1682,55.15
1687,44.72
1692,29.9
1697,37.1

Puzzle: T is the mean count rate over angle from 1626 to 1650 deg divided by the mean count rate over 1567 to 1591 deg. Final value 0.92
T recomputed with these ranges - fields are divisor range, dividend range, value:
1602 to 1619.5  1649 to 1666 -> 0.93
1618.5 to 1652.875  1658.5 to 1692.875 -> 0.93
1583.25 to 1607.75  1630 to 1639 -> 0.95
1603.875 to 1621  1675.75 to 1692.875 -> 0.84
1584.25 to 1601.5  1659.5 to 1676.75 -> 0.94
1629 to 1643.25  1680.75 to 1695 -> 0.77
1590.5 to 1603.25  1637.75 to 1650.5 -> 0.93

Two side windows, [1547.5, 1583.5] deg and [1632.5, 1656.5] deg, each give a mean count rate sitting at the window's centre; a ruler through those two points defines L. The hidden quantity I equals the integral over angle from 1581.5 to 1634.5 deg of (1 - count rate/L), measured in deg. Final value 1.0 deg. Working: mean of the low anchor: 62.1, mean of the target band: 56.5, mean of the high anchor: 53.7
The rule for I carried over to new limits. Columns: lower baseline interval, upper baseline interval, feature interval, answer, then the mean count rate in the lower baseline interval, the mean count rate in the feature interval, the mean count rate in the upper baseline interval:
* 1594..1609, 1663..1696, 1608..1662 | -1.3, 56.4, 54.4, 48.7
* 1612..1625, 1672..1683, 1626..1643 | 0.4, 56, 54.5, 55.1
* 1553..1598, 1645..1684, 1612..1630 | 0.3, 59.6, 55.6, 53.7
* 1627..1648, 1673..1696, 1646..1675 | -1.7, 54.2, 53.2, 46.2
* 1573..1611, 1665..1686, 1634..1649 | 0.4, 57.8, 54.3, 54.3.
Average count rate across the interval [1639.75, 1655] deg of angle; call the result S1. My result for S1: 53.3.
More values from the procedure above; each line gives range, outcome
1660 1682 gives 54.5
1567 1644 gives 56.8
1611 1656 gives 54.6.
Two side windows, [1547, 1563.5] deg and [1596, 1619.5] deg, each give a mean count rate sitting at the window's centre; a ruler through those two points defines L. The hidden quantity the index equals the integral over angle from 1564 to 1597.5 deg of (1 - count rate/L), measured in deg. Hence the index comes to 1.5 deg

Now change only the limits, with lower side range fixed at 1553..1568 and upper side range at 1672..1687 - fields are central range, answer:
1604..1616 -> 0.3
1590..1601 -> 0.1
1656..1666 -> 0.4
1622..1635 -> 0.5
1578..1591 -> 0.4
